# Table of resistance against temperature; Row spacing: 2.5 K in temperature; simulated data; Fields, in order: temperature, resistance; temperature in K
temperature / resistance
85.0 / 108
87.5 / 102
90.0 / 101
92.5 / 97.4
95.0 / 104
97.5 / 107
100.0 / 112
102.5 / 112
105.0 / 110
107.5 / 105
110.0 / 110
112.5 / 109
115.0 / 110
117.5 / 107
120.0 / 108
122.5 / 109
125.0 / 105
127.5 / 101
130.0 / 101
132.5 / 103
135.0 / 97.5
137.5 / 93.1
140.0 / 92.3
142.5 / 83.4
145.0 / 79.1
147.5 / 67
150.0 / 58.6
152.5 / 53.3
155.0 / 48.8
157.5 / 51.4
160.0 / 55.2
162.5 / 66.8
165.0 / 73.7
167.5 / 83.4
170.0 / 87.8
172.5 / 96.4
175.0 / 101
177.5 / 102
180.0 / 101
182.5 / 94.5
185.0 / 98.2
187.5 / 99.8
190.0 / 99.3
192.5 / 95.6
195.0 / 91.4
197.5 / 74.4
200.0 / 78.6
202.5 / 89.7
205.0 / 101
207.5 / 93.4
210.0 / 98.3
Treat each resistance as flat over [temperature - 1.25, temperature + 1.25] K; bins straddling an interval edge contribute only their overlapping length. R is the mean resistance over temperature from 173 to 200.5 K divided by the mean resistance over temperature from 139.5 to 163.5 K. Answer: 1.46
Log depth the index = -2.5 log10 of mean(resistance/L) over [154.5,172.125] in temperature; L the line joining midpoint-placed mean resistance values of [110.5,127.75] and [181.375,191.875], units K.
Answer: 0.41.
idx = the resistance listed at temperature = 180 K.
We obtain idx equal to 101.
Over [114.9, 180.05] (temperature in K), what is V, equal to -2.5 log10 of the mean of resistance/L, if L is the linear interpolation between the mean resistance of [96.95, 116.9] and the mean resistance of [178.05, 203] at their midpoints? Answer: 0.18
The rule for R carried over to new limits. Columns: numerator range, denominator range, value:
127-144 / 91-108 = 0.89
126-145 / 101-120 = 0.87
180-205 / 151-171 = 1.43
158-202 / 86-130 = 0.82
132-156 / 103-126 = 0.71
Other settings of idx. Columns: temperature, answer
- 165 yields 73.7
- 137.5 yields 93.1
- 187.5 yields 99.8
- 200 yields 78.6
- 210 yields 98.3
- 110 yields 110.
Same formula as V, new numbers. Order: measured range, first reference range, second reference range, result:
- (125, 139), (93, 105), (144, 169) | -0.20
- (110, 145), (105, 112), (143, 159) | -0.17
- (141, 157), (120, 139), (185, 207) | 0.46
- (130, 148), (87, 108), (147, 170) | -0.16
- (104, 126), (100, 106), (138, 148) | -0.06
